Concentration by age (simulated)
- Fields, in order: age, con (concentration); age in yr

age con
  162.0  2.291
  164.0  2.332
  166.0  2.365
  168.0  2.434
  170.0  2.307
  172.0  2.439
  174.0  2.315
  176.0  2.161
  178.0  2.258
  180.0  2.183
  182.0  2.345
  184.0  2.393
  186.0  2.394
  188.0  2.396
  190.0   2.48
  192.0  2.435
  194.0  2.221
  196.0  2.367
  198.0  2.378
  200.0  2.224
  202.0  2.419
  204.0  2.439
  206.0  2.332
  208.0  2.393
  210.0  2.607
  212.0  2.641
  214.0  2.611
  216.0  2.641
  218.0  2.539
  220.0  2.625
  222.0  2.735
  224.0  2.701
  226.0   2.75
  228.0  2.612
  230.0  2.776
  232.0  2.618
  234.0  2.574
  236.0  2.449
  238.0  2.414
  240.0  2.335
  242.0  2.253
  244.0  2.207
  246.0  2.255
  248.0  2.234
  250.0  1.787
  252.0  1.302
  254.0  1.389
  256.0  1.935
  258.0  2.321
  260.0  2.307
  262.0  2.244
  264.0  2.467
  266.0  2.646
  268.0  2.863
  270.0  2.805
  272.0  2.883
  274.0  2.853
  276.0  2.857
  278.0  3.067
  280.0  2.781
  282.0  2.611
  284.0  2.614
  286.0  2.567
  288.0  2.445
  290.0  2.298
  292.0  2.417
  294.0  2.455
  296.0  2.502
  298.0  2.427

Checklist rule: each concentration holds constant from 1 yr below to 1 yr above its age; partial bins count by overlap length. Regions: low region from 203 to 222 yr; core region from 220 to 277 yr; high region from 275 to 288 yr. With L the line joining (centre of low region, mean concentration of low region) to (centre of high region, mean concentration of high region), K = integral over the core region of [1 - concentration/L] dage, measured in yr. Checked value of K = 4.8 yr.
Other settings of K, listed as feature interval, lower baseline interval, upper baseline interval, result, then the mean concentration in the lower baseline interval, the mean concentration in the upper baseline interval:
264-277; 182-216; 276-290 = -0.79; 2.42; 2.67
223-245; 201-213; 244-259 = -3.95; 2.47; 1.91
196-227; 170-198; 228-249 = -1.95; 2.34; 2.42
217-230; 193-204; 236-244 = -1.88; 2.33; 2.33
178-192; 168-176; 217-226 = 0.36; 2.34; 2.66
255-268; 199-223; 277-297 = 0.99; 2.52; 2.58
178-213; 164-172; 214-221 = 1.59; 2.37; 2.6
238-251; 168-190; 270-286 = 2.17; 2.33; 2.79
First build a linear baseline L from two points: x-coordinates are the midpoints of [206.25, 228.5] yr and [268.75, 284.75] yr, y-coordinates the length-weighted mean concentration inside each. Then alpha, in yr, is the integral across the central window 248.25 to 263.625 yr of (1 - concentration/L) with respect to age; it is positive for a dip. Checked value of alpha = 4.5 yr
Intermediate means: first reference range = 2.61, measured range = 1.94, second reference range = 2.81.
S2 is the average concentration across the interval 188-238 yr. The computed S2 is 2.52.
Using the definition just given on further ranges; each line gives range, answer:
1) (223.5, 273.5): 2.37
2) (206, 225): 2.6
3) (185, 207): 2.37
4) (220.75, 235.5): 2.67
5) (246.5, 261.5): 1.92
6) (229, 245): 2.45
